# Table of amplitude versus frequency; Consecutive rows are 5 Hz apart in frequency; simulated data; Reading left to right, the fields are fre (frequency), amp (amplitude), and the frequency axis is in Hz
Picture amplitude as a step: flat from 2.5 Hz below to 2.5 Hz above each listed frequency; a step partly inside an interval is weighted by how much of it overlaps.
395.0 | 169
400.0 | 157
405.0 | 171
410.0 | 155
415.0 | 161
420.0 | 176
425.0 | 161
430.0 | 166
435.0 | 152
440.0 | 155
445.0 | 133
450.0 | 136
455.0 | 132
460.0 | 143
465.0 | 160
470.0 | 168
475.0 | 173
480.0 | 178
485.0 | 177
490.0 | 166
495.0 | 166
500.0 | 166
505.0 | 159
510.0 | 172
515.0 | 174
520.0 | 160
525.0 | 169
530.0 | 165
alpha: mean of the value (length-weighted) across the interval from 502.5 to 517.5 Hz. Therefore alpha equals 168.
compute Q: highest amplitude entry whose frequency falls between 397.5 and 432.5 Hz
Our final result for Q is 176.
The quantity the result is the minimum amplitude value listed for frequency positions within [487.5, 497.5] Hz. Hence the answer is 166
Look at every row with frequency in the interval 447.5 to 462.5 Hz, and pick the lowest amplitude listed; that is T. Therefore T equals 132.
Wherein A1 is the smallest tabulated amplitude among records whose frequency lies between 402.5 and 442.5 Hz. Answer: 152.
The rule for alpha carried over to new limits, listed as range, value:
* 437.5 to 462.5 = 140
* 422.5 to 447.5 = 153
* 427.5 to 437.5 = 159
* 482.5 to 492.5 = 172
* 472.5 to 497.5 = 172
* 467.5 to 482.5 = 173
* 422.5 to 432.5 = 164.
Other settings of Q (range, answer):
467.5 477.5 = 173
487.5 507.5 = 166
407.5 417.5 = 161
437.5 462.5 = 155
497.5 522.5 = 174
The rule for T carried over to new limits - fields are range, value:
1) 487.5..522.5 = 159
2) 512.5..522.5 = 160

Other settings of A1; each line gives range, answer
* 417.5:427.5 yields 161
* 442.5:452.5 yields 133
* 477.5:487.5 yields 177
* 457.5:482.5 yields 143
